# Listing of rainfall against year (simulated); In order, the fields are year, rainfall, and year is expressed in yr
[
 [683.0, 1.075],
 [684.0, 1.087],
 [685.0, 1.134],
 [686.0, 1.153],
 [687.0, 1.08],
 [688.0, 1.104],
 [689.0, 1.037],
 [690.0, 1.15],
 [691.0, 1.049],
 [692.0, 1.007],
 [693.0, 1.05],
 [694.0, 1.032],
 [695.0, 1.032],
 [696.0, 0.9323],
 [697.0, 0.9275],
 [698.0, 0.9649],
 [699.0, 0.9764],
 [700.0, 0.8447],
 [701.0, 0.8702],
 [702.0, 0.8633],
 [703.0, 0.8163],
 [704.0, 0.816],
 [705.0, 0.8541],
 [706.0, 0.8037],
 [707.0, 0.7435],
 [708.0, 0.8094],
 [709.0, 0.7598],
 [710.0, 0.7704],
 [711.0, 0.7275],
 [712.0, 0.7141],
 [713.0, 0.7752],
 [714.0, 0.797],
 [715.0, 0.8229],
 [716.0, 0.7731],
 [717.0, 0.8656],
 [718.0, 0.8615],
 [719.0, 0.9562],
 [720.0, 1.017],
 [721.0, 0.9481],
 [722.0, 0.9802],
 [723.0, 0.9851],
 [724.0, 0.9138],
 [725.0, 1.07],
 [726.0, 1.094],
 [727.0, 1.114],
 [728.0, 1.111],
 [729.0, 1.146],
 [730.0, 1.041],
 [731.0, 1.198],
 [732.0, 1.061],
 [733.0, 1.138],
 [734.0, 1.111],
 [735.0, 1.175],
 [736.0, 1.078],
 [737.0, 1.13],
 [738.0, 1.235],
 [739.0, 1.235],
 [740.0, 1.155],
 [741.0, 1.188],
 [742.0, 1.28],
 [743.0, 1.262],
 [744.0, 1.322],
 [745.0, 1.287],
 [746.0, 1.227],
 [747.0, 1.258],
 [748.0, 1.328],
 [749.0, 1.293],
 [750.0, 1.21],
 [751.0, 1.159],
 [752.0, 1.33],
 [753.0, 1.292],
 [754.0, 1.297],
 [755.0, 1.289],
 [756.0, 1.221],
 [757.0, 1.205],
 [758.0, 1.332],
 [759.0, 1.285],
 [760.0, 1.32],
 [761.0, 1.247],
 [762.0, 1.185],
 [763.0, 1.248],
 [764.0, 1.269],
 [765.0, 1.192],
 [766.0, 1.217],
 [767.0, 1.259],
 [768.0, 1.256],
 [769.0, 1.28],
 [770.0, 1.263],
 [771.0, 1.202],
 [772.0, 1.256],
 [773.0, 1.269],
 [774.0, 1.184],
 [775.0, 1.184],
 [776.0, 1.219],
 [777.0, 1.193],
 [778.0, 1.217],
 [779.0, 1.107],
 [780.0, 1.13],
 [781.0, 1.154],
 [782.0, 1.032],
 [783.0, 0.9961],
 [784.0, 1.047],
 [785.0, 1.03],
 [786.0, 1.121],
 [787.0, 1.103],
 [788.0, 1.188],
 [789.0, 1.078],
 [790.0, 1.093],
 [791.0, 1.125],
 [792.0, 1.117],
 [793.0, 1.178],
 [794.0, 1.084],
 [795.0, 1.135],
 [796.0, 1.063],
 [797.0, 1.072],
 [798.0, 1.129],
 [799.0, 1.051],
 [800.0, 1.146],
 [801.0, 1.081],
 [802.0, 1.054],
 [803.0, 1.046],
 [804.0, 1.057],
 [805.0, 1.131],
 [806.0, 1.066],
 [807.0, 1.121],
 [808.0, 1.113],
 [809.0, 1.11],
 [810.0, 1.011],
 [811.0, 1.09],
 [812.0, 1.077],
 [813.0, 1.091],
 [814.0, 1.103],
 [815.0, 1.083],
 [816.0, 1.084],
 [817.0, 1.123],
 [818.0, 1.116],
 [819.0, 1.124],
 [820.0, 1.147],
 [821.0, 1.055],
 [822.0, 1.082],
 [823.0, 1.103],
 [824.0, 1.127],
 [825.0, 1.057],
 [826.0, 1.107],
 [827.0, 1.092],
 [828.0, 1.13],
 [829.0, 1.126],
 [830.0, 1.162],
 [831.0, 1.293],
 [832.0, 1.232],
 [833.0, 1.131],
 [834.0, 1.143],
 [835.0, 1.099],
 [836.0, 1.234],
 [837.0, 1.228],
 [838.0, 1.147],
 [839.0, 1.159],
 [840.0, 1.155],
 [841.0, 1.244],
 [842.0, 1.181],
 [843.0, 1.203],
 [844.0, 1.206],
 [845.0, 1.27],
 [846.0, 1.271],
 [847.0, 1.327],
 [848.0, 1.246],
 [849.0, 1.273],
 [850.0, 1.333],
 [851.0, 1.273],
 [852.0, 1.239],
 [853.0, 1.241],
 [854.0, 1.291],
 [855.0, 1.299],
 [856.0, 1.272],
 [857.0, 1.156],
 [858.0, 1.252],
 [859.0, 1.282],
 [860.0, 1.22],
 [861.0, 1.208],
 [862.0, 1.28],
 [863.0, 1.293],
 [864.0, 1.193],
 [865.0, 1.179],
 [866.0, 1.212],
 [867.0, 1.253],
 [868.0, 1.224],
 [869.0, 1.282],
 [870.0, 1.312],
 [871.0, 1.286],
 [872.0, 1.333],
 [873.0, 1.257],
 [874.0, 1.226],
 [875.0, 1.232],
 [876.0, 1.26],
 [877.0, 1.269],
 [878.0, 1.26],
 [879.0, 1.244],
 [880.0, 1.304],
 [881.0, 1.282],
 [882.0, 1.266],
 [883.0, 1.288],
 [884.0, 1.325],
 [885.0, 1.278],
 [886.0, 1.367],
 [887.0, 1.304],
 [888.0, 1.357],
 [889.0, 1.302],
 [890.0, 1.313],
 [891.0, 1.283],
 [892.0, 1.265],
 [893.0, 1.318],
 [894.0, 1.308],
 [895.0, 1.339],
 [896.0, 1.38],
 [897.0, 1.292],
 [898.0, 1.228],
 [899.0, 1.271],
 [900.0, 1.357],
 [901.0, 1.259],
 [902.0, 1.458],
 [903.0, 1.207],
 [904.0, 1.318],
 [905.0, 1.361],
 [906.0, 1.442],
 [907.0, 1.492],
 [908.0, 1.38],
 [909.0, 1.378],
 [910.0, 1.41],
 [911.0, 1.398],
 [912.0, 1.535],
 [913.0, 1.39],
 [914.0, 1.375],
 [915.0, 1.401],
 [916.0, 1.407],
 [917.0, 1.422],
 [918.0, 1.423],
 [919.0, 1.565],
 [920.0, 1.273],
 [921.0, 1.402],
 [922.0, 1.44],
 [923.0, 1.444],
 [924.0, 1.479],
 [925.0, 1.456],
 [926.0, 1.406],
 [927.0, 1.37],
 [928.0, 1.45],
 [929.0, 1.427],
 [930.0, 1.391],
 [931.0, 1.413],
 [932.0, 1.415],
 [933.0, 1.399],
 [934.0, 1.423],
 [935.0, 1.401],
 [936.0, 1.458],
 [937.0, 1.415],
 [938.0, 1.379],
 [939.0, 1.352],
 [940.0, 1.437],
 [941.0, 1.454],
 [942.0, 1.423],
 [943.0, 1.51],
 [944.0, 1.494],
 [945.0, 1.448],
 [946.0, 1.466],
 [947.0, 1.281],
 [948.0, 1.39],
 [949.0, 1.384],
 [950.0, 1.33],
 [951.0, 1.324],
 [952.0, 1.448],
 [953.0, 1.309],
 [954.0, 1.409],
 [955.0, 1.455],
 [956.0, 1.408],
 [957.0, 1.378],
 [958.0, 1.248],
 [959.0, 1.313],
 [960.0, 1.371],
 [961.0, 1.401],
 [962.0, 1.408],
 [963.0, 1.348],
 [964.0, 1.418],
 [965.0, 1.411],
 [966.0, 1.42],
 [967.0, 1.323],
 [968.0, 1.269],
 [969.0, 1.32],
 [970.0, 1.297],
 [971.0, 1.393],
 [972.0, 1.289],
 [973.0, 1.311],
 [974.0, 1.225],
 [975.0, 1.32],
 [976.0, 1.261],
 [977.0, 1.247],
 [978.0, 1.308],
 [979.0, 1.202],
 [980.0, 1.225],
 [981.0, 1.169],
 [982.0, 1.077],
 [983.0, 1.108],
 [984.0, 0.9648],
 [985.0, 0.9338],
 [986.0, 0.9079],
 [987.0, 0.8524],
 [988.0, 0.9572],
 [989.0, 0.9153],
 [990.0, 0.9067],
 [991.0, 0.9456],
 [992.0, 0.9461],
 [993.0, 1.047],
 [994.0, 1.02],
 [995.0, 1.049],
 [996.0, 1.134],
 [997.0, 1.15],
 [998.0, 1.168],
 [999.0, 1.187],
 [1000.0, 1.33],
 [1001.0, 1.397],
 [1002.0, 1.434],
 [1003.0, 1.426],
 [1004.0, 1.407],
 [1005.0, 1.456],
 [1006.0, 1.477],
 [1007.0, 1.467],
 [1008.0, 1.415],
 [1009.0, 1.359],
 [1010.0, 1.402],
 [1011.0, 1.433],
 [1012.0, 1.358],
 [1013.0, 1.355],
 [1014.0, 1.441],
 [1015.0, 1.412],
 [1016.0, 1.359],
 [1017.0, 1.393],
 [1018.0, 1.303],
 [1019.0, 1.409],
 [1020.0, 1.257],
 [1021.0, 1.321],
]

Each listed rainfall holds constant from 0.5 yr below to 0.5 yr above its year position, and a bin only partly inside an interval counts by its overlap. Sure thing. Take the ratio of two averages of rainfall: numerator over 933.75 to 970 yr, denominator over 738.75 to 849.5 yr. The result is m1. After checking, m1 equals 1.2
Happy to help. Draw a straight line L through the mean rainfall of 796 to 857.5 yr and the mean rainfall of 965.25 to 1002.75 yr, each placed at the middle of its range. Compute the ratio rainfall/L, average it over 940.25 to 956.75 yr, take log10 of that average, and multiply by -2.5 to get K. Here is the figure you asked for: -0.208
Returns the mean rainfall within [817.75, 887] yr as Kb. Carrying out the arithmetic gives 1.22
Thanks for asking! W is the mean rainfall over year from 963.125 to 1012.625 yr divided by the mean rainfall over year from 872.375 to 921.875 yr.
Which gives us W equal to 0.9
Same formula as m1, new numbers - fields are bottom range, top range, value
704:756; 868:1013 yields 1.24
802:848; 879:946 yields 1.21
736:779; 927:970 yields 1.12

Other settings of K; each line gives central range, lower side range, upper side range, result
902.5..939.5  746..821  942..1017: -0.13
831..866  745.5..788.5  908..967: 0.06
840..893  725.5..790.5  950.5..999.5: -0.05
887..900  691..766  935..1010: -0.08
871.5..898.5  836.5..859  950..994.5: -0.05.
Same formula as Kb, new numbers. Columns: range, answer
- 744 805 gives 1.18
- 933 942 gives 1.41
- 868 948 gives 1.36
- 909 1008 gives 1.32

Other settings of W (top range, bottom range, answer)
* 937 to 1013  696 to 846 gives 1.16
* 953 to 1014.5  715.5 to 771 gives 1.08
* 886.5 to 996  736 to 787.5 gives 1.08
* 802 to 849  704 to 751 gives 1.10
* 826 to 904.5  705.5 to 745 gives 1.24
